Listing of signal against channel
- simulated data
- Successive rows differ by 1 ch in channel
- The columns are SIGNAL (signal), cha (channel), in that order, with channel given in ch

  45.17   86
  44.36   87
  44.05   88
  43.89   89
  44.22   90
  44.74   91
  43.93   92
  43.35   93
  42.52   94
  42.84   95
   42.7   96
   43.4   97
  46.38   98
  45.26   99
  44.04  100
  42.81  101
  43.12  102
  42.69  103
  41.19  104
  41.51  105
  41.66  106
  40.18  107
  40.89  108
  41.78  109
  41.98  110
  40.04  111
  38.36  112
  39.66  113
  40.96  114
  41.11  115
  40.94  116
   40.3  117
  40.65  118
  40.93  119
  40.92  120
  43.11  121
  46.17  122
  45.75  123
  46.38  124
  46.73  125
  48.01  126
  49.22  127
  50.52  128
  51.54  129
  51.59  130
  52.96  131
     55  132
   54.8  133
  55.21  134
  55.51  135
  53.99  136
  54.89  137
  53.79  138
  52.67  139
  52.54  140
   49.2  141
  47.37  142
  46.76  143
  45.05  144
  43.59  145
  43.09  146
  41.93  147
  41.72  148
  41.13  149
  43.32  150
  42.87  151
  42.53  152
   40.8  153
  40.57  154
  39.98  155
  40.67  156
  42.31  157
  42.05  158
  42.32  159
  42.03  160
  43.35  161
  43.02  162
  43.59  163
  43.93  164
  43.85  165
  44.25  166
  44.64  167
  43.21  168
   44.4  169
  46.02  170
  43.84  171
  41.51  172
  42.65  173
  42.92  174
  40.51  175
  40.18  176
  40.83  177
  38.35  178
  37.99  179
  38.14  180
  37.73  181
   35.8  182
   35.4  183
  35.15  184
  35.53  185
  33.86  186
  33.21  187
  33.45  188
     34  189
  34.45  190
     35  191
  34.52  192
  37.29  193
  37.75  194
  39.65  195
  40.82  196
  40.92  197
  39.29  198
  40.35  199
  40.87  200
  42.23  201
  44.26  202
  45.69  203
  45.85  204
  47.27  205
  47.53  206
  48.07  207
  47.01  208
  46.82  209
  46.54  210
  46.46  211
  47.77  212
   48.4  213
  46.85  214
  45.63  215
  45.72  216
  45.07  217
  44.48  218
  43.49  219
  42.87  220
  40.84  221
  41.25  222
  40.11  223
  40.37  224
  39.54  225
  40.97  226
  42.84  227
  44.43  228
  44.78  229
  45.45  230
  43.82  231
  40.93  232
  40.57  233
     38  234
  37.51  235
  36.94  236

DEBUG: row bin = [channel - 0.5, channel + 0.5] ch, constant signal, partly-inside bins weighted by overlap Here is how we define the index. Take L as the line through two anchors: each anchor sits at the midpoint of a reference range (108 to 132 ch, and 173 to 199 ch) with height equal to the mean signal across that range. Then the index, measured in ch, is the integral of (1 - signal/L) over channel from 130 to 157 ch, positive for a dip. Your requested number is -3.4 ch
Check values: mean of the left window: 44.5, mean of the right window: 37.5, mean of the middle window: 47.4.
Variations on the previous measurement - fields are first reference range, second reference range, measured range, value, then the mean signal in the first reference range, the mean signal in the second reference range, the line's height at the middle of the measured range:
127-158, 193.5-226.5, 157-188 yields 3.6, 47.5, 43.7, 45.8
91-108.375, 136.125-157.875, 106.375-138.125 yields -1.6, 42.9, 45.2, 44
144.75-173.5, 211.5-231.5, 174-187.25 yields 1.7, 42.7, 43.7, 43.1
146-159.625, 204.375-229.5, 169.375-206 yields 3.3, 41.8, 44.6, 43.3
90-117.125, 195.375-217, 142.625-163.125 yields 0.5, 42.2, 44.9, 43.5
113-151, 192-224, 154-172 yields 1.0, 47.1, 43.6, 45.7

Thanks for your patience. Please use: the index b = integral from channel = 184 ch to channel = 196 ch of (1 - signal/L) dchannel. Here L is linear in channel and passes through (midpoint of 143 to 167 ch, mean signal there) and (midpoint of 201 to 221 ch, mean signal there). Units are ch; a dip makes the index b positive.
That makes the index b 2.45 ch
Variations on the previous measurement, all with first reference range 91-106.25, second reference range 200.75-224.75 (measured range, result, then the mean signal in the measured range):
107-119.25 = 0.8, 40.6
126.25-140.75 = -3.1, 53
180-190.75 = 2.3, 35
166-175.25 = 0.2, 43.4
